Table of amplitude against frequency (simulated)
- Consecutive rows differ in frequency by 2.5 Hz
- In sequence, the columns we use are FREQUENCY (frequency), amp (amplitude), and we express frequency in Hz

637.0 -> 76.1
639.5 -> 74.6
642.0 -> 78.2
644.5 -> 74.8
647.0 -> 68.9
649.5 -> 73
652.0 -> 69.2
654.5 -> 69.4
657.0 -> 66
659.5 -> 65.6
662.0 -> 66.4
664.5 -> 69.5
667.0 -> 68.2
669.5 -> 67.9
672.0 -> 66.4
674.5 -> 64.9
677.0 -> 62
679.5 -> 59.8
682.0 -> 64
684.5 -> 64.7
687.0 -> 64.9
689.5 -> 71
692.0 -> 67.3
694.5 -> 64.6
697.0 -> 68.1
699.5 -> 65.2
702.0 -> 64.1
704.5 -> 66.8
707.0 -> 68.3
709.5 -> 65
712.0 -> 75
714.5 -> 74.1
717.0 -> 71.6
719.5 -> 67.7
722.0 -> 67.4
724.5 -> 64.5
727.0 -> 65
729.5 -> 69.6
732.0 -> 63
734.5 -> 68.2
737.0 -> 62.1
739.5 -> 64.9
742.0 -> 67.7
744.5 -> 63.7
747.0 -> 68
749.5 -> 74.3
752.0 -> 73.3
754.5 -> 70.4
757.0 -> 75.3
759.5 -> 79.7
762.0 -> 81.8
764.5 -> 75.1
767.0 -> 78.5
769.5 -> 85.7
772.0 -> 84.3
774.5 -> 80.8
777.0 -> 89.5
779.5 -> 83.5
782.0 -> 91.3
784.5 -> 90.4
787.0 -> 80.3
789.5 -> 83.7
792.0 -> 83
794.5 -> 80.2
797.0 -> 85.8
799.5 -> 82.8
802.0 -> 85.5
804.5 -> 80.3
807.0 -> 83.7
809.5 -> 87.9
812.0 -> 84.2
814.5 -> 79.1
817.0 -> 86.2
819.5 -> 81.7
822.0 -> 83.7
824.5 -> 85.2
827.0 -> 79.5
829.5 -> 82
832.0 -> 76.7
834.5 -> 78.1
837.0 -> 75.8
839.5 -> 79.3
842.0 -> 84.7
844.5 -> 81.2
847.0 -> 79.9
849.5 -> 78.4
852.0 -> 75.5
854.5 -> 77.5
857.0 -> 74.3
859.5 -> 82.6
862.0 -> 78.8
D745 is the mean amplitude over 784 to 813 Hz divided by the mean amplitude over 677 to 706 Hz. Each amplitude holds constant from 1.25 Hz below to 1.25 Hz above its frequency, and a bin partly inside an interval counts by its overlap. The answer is 1.28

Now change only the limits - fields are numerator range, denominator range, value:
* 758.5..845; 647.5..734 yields 1.23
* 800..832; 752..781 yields 1.03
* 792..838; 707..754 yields 1.21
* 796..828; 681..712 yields 1.26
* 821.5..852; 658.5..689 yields 1.22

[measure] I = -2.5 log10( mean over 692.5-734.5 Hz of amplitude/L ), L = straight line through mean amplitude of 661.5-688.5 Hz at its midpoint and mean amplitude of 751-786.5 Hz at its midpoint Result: 0.07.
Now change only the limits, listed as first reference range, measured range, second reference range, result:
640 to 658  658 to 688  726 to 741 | 0.07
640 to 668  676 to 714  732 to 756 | 0.05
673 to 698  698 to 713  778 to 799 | 0.03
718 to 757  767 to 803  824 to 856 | -0.16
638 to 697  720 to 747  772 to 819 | 0.16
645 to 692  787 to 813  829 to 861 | -0.11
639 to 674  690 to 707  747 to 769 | 0.09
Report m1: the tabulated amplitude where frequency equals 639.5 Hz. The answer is 74.6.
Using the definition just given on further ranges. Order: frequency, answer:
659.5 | 65.6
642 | 78.2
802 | 85.5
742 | 67.7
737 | 62.1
